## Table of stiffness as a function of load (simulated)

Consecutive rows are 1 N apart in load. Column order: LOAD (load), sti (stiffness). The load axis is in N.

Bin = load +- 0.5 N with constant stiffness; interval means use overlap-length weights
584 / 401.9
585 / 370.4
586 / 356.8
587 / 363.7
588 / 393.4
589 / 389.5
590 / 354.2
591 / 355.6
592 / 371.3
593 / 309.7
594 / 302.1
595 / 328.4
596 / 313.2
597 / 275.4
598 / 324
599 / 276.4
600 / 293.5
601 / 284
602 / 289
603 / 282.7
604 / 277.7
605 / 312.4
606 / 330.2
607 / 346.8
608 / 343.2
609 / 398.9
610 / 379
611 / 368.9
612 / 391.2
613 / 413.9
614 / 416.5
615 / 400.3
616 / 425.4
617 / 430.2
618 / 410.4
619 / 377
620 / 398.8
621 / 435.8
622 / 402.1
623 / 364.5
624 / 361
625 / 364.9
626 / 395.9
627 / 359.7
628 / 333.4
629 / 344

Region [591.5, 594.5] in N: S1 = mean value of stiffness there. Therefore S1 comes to 328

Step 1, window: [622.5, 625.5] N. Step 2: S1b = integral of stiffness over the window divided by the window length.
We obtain 363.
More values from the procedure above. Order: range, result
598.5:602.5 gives 286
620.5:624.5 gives 391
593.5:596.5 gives 315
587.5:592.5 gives 373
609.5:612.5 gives 380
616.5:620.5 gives 404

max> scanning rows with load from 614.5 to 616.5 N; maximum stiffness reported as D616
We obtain 425.4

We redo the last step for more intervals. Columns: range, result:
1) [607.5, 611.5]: 398.9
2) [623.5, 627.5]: 395.9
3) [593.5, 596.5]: 328.4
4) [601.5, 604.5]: 289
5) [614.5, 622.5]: 435.8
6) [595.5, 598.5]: 324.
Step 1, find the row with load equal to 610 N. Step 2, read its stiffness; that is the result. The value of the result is 379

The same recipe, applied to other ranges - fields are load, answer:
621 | 435.8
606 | 330.2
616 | 425.4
